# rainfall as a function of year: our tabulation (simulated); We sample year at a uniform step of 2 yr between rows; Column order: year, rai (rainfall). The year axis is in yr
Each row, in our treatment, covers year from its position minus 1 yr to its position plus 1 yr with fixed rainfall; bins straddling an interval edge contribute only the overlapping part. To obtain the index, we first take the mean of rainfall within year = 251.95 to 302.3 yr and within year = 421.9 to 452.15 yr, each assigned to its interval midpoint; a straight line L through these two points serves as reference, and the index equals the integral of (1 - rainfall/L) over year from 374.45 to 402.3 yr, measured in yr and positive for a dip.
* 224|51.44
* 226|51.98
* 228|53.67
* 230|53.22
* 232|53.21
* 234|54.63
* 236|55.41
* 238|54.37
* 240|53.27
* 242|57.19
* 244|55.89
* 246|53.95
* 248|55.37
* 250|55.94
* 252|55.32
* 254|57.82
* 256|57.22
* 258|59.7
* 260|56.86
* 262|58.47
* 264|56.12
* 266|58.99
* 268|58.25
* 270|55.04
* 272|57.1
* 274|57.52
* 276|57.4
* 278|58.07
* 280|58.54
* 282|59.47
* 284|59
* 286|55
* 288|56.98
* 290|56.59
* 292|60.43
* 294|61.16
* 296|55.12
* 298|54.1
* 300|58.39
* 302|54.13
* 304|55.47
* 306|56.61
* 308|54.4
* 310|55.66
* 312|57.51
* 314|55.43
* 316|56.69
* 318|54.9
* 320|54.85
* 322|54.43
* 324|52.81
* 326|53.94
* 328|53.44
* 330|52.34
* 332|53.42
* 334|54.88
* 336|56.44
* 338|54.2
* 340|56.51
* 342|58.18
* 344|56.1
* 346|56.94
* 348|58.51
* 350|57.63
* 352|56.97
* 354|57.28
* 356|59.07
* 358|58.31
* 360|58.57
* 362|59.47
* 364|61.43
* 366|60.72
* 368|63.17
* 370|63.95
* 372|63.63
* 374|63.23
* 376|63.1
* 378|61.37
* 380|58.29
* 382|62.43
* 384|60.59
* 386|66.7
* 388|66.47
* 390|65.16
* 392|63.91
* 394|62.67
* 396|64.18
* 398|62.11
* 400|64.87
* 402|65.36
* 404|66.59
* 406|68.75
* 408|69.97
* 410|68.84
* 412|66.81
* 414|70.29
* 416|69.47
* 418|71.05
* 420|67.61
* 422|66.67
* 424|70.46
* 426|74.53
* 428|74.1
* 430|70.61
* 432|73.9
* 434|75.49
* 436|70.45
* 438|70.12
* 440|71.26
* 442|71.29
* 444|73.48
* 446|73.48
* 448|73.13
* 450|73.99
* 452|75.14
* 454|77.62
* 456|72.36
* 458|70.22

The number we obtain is 1.9 yr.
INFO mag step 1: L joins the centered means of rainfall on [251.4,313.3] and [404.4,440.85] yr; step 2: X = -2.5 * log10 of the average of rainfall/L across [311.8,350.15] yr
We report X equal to 0.12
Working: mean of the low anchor 57.2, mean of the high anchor 70.5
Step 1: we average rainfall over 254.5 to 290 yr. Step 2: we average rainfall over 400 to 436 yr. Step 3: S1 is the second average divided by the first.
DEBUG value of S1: 1.2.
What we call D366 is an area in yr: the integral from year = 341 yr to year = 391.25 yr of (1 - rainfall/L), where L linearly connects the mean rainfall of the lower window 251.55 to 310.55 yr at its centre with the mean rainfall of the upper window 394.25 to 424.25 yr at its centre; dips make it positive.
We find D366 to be 2.6 yr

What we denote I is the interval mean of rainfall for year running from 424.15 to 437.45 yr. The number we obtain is 72.9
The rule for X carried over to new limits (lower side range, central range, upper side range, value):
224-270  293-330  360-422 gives 0.08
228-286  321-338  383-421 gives 0.14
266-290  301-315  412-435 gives 0.09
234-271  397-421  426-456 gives 0.04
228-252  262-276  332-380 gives -0.03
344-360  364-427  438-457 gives -0.01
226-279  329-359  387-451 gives 0.13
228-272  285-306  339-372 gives 0.01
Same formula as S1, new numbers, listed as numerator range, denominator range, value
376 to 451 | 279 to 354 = 1.21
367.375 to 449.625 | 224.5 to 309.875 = 1.20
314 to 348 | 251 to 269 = 0.96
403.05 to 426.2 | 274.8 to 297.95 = 1.19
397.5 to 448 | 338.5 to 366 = 1.21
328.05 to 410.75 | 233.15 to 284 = 1.07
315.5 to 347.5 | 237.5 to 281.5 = 0.97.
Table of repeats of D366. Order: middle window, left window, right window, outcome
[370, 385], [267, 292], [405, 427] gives 0.9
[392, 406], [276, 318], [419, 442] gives 0.7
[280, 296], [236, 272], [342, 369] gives -0.3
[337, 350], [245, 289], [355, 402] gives 0.8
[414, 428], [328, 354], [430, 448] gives -0.2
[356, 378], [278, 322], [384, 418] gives 0.6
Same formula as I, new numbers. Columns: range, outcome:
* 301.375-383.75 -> 57.5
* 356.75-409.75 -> 63.3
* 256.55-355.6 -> 56.5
